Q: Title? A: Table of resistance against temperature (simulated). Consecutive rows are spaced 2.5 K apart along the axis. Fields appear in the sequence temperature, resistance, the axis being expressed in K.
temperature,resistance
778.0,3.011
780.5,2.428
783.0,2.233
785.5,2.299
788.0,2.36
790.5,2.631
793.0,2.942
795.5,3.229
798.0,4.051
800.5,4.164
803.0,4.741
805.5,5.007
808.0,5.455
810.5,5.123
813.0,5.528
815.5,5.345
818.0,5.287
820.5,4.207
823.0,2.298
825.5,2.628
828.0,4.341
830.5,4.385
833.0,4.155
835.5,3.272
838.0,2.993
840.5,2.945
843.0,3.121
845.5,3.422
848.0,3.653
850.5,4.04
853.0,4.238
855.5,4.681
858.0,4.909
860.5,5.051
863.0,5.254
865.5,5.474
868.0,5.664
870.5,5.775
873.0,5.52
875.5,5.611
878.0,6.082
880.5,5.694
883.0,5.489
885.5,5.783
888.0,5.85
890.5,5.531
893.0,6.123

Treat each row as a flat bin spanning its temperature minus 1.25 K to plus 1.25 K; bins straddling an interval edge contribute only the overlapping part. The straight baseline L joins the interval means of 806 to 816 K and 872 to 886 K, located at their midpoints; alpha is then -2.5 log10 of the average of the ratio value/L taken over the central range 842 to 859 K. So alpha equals 0.35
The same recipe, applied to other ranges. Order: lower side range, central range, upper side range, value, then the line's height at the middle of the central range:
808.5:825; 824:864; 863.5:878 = 0.29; 5.11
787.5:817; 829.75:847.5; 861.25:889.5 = 0.39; 4.95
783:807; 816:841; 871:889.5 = 0.16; 4.34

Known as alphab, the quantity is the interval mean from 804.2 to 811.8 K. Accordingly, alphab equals 5.19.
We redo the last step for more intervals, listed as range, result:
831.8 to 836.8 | 3.7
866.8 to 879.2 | 5.73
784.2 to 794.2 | 2.55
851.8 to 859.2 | 4.61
